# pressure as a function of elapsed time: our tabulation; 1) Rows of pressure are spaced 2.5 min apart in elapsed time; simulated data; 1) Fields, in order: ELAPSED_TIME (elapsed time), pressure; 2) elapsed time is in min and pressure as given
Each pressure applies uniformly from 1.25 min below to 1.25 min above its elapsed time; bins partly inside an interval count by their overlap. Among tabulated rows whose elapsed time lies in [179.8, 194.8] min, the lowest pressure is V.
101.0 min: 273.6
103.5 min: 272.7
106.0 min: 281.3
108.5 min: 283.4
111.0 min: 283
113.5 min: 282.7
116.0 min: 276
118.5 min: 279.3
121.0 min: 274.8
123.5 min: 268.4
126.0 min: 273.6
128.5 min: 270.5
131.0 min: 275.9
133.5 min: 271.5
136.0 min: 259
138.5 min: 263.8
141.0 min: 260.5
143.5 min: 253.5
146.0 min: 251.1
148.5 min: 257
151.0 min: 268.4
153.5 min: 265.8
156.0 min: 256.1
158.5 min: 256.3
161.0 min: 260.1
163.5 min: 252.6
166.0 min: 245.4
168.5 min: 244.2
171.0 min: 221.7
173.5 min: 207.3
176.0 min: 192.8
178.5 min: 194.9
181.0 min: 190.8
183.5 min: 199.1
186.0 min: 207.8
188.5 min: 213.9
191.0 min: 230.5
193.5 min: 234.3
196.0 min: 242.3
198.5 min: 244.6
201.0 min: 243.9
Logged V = 190.8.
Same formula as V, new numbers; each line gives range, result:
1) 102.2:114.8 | 272.7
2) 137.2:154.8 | 251.1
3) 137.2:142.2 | 260.5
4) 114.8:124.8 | 268.4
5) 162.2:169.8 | 244.2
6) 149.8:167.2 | 245.4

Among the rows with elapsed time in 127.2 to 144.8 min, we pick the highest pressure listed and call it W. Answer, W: 275.9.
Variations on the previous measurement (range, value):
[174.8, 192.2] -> 230.5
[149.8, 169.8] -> 268.4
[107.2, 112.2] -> 283.4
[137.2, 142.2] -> 263.8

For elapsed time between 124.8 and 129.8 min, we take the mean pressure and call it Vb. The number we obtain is 272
